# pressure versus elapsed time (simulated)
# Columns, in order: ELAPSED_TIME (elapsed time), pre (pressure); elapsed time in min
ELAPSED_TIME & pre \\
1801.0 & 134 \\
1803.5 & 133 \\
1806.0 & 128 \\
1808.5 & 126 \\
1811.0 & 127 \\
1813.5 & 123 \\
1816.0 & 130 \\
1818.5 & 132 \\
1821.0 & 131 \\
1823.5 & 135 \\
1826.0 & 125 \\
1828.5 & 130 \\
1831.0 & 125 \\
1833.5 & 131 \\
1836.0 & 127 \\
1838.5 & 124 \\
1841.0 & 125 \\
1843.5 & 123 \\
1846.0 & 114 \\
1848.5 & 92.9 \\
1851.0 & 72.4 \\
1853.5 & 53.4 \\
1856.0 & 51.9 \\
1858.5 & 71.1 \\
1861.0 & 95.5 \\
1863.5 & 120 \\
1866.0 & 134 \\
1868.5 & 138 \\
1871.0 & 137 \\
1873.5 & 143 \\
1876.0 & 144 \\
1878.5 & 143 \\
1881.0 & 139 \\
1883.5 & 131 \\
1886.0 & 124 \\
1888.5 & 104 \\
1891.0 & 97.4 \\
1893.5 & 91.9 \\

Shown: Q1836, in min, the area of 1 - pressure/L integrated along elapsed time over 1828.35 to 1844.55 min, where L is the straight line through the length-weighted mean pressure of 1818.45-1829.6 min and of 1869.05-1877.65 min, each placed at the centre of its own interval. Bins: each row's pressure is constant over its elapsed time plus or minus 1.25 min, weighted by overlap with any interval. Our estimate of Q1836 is 0.8 min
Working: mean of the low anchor 130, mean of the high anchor 141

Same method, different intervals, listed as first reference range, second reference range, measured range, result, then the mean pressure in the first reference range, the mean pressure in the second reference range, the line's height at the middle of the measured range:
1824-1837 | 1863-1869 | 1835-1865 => 7.4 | 128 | 131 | 130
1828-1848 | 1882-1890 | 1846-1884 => 3.2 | 123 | 120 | 121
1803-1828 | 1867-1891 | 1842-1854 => 3.3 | 129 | 132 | 130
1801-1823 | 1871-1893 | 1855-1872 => 2.8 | 129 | 127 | 128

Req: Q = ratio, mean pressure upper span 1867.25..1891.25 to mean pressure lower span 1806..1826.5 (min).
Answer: 1.02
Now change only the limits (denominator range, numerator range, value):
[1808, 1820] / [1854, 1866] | 0.69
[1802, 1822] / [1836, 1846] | 0.96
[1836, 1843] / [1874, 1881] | 1.14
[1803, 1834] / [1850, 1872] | 0.75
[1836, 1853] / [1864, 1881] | 1.29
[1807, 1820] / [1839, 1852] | 0.84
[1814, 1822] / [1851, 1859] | 0.46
